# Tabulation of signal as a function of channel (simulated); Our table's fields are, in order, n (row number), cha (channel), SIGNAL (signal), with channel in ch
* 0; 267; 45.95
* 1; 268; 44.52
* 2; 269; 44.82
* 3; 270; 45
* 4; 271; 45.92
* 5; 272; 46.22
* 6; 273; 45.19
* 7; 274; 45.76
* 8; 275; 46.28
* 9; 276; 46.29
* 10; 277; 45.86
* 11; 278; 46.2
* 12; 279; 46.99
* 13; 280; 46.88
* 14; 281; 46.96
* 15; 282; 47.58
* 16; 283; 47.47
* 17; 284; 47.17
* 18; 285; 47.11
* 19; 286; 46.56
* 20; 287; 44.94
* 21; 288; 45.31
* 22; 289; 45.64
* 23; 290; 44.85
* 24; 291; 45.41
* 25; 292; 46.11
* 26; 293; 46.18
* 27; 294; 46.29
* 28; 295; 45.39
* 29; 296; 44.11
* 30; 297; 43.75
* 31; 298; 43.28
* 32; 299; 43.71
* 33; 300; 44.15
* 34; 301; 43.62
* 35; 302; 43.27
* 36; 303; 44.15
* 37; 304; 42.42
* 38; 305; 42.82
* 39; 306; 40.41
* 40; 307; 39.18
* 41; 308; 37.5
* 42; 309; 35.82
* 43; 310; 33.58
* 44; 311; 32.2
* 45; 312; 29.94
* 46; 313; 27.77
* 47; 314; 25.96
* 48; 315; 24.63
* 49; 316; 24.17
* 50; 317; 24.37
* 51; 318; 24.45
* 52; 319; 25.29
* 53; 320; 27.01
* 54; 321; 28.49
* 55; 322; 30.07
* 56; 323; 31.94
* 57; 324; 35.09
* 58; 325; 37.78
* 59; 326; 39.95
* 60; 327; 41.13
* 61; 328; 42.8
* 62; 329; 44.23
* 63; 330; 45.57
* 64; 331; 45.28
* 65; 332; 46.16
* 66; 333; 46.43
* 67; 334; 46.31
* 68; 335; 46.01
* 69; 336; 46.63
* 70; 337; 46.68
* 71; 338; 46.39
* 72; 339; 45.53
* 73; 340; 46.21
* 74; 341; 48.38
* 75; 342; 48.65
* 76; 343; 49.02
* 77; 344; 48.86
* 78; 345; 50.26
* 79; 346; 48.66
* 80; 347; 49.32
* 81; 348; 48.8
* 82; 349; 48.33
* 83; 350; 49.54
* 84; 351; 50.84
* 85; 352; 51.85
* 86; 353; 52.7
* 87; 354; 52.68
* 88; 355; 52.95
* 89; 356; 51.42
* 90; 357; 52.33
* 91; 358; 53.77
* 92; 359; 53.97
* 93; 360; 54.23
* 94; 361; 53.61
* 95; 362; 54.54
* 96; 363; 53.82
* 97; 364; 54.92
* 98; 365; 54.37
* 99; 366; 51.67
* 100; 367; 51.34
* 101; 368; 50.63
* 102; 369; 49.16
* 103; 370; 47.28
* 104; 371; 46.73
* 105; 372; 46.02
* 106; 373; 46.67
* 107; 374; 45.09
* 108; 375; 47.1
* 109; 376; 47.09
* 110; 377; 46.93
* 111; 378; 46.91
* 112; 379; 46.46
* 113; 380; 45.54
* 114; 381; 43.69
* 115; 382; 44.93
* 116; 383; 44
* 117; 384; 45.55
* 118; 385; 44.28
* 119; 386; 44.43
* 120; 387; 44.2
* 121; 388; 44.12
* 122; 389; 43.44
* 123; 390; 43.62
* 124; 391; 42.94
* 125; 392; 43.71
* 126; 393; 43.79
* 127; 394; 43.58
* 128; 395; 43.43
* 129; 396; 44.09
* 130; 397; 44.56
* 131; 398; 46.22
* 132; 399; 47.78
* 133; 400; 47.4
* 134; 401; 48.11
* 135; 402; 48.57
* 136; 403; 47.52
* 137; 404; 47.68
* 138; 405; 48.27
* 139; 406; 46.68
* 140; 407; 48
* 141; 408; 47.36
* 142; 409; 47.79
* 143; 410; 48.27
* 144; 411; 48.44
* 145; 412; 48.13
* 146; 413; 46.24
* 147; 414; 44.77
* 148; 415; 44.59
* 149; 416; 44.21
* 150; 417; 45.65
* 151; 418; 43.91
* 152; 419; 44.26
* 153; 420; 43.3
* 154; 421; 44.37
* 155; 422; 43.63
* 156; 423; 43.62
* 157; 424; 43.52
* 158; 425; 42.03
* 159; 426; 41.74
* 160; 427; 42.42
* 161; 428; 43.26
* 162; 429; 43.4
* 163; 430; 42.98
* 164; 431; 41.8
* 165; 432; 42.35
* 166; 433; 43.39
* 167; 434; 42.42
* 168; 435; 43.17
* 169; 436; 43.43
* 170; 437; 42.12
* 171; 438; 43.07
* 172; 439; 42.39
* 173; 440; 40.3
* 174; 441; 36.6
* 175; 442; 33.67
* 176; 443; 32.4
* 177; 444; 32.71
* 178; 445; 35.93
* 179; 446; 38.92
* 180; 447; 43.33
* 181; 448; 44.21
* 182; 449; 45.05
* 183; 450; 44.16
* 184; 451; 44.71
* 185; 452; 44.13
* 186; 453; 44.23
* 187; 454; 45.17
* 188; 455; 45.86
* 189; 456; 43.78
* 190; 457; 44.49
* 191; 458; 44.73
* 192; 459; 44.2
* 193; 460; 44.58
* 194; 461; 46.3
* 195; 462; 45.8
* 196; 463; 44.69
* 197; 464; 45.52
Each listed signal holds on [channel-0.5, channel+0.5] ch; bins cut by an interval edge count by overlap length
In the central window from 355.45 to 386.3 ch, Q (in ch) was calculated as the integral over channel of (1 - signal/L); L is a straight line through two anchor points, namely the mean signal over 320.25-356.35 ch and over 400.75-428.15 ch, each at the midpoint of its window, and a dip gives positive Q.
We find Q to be -2.39 ch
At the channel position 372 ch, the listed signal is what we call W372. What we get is 46.02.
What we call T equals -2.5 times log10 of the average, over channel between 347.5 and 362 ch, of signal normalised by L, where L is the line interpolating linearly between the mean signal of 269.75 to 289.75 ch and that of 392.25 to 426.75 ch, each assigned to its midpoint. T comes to -0.14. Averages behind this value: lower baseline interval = 46.3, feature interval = 52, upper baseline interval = 45.6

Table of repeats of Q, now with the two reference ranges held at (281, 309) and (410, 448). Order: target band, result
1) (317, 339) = 2.4 ch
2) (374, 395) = -0.9 ch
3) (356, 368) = -2.8 ch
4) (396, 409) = -1.4 ch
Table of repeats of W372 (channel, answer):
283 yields 47.47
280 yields 46.88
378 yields 46.91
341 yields 48.38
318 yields 24.45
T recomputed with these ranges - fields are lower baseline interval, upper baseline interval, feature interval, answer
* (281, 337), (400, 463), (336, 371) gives -0.22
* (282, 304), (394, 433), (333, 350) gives -0.06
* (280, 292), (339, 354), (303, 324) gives 0.44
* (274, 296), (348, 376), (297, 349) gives 0.21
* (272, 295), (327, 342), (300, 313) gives 0.19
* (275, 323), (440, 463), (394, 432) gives -0.10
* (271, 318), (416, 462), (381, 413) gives -0.09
